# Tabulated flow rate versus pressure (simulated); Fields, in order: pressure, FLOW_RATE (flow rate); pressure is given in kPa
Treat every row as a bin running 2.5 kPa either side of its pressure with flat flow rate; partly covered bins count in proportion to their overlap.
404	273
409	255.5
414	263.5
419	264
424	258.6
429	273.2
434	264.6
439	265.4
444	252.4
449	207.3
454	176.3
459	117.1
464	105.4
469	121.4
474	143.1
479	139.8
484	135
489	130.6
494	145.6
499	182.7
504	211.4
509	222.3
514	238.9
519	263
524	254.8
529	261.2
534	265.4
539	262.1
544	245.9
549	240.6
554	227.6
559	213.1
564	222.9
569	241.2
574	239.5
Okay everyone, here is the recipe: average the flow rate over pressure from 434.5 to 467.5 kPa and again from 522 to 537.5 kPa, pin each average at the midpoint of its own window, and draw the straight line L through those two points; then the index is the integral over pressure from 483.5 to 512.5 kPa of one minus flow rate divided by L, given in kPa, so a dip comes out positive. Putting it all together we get 7.1 kPa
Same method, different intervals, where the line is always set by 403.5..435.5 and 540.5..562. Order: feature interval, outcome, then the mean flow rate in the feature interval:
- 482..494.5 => 5.65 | 136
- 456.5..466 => 5.33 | 112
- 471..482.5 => 5.07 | 140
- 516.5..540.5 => -2.31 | 261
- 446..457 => 2.81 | 191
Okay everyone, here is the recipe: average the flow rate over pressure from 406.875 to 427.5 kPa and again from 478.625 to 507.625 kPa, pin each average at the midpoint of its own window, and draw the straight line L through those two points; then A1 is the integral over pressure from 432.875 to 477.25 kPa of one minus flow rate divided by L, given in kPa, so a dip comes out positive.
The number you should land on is 7.2 kPa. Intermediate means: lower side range 261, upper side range 161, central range 180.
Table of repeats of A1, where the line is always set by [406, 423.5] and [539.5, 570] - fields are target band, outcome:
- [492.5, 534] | 2.46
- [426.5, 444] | -0.58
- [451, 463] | 5.16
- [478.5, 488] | 4.29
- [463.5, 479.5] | 7.76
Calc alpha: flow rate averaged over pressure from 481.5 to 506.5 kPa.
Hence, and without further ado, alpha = 161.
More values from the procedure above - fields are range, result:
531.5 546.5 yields 258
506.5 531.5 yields 248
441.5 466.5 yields 172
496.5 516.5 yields 214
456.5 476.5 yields 122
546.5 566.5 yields 226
